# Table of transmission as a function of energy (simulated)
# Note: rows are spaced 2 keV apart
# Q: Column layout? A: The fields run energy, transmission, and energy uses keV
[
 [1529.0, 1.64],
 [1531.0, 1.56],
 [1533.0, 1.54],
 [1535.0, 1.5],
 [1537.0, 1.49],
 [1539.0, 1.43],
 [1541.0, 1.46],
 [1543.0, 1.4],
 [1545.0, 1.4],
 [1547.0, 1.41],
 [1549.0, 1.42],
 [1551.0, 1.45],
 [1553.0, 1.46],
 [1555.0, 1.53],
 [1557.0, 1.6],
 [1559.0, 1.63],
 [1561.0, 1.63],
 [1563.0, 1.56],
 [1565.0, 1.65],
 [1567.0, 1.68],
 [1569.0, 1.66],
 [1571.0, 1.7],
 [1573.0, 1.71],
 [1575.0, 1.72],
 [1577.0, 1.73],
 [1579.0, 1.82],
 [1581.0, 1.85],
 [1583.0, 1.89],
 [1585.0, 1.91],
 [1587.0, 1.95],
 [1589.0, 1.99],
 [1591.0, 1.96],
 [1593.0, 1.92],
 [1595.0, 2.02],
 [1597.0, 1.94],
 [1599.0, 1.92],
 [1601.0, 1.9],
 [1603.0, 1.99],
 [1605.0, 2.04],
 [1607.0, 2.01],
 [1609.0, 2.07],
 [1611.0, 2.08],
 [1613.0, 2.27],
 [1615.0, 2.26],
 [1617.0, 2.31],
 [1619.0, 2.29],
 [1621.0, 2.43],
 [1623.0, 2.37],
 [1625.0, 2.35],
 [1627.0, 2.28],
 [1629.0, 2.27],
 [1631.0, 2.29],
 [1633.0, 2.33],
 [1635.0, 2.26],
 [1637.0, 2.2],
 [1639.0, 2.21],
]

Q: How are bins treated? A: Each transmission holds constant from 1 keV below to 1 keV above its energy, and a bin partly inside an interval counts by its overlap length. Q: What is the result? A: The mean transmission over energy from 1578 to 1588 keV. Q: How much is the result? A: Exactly 1.88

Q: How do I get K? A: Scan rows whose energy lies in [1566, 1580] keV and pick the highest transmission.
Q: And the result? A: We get 1.82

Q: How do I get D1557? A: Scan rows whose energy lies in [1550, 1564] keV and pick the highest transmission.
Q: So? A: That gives 1.63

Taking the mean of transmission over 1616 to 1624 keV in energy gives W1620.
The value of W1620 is 2.35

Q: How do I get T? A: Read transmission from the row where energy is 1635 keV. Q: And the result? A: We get 2.26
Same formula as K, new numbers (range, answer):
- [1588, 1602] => 2.02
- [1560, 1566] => 1.65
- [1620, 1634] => 2.43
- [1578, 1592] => 1.99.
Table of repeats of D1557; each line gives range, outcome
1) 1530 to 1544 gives 1.56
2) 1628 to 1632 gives 2.29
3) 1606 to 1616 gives 2.27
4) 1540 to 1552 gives 1.46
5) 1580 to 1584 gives 1.89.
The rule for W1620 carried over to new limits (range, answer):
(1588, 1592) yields 1.98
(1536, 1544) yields 1.44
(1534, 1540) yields 1.47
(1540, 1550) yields 1.42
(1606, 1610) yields 2.04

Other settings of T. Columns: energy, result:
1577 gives 1.73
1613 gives 2.27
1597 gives 1.94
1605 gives 2.04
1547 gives 1.41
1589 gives 1.99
